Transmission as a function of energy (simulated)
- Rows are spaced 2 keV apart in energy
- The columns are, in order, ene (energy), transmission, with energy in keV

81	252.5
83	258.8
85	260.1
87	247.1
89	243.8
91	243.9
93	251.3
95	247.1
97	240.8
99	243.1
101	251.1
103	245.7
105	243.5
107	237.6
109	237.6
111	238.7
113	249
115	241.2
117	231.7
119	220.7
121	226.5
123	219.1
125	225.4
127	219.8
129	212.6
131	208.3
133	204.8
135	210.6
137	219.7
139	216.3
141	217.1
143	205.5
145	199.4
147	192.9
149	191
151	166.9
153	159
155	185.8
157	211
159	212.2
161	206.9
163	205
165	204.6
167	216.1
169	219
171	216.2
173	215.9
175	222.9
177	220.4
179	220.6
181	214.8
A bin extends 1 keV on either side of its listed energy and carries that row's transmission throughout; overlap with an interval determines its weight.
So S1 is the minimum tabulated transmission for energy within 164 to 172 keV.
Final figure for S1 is 204.6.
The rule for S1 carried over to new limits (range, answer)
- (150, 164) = 159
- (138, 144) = 205.5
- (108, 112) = 237.6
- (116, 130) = 212.6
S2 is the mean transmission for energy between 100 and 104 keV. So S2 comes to 248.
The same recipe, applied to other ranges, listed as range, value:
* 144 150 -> 194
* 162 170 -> 211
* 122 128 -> 221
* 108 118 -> 240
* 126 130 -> 216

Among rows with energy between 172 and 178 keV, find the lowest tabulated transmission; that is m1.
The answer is 215.9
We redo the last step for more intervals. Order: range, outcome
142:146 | 199.4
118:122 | 220.7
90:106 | 240.8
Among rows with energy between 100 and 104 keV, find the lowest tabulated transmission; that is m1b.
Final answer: 245.7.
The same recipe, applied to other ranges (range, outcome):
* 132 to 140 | 204.8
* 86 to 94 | 243.8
